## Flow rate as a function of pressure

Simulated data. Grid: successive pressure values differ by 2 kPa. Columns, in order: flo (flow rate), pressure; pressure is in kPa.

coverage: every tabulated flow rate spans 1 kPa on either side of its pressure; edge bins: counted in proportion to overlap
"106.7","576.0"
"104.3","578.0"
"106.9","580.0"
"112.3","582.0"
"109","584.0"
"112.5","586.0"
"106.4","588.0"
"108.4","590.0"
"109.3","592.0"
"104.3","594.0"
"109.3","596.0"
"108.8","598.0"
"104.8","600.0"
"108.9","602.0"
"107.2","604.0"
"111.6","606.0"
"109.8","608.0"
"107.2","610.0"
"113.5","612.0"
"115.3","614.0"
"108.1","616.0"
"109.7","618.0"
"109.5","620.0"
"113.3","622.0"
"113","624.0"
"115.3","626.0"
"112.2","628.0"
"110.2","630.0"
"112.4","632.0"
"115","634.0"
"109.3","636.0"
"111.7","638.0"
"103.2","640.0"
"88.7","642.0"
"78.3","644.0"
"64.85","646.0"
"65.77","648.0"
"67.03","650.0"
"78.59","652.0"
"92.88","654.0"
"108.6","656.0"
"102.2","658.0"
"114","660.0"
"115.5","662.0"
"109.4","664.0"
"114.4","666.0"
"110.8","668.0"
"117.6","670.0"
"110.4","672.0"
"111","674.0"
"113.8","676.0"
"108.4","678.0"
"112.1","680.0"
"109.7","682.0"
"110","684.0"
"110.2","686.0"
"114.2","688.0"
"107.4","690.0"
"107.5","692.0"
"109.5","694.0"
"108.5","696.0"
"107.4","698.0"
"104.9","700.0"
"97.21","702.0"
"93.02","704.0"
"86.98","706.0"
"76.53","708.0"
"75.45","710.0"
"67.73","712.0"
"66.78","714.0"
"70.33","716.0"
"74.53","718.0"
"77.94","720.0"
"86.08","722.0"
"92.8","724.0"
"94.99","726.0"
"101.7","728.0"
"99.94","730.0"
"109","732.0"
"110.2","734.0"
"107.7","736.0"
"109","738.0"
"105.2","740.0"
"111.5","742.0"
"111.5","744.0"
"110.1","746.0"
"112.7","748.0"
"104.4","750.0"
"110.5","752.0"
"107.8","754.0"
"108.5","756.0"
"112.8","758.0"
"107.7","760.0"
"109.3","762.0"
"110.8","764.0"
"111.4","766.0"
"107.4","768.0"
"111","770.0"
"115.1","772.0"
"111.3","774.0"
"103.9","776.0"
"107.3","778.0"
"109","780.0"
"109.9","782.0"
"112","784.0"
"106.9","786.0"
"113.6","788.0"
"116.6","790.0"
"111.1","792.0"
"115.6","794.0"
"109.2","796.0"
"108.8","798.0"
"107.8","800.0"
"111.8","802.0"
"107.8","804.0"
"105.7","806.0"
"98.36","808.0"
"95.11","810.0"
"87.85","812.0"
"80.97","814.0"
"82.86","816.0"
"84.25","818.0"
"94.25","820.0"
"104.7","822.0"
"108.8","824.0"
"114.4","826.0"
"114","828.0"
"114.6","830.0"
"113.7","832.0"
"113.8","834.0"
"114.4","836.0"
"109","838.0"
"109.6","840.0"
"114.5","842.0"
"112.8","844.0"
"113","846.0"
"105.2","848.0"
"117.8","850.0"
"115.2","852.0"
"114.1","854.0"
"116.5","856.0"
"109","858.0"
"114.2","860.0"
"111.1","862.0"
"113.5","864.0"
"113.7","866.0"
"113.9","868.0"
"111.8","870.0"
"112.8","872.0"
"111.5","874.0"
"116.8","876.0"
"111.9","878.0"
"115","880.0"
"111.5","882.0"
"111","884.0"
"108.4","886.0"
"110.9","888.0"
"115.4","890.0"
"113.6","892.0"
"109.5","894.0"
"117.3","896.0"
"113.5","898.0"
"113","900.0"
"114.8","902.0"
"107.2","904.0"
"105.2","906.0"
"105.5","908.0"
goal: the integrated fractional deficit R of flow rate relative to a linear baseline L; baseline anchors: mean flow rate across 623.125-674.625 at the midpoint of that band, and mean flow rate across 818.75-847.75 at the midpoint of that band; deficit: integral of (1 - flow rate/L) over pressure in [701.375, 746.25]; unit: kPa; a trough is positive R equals 5.5 kPa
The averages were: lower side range 102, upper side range 110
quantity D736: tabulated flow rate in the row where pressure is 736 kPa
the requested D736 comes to 107.7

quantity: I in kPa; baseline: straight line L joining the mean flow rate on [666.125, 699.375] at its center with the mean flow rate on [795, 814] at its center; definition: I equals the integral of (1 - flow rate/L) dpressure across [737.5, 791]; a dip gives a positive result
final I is -2.4 kPa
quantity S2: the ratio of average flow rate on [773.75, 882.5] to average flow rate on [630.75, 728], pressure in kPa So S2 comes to 1.1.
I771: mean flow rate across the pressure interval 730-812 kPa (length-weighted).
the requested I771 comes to 109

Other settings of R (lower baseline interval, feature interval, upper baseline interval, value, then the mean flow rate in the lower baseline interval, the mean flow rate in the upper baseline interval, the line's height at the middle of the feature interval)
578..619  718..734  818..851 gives 2.23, 109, 110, 110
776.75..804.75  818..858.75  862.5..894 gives 0.31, 110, 113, 112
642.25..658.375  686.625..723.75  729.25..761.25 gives 2.27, 81.8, 109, 97.4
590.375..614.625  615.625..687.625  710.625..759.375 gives 0.43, 109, 98.4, 105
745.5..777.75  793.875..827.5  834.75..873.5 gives 3.13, 110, 113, 111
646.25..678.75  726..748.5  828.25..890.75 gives -0.32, 102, 113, 106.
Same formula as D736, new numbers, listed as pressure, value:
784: 112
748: 112.7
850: 117.8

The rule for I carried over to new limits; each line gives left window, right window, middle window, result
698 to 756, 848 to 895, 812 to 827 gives 1.6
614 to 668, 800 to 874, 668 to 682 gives -1.2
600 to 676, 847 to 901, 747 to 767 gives -0.1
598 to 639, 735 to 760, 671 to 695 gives -0.1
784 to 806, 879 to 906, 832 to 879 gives -0.5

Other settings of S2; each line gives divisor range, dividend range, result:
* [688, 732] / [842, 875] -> 1.23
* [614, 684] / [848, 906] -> 1.08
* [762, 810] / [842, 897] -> 1.03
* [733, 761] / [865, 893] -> 1.03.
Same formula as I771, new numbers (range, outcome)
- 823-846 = 113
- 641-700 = 102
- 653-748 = 102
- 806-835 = 101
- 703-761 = 96.7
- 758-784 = 110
